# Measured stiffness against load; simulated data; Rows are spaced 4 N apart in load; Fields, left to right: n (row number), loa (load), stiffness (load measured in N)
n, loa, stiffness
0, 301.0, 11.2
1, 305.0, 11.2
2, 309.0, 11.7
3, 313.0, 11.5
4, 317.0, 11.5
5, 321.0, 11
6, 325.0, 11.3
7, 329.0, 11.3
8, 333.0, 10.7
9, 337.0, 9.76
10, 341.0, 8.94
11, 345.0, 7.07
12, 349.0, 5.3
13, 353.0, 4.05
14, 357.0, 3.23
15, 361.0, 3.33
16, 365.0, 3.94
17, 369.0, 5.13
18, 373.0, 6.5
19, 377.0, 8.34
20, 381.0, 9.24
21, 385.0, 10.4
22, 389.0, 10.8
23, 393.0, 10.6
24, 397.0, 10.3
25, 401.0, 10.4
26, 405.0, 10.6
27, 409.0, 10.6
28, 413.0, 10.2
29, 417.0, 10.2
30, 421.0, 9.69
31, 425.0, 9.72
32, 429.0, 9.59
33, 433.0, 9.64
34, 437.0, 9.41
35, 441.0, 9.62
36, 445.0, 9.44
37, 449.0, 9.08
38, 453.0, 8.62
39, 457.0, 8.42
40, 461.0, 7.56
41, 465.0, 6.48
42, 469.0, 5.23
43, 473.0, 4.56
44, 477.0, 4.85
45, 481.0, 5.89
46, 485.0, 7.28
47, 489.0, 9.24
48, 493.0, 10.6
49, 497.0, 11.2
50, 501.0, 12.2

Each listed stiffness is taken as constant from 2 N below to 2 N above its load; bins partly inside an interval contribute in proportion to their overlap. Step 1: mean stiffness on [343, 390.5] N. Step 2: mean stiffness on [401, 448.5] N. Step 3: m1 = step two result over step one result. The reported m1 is 1.5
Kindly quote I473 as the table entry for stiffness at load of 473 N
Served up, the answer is 4.56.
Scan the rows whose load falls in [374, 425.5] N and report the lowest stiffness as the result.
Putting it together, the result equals 8.34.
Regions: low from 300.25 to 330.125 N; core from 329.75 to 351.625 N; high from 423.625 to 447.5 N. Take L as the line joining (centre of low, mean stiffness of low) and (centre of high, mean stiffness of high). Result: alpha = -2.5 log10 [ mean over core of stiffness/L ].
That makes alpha 0.29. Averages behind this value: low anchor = 11.3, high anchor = 9.56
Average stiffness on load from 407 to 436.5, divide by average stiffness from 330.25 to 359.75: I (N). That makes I 1.4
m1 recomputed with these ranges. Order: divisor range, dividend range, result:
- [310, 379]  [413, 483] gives 1.04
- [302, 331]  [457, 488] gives 0.55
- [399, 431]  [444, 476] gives 0.72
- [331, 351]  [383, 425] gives 1.24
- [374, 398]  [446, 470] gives 0.79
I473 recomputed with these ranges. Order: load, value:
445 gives 9.44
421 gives 9.69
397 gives 10.3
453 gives 8.62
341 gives 8.94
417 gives 10.2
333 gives 10.7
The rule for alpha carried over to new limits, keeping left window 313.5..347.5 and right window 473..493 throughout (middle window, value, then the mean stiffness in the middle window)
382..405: -0.18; 10.5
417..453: -0.19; 9.51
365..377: 0.49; 5.92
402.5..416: -0.22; 10.4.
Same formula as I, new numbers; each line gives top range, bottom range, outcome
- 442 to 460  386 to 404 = 0.84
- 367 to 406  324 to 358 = 1.15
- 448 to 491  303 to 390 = 0.83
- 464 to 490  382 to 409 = 0.58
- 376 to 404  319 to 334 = 0.91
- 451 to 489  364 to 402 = 0.77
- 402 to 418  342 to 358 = 1.98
